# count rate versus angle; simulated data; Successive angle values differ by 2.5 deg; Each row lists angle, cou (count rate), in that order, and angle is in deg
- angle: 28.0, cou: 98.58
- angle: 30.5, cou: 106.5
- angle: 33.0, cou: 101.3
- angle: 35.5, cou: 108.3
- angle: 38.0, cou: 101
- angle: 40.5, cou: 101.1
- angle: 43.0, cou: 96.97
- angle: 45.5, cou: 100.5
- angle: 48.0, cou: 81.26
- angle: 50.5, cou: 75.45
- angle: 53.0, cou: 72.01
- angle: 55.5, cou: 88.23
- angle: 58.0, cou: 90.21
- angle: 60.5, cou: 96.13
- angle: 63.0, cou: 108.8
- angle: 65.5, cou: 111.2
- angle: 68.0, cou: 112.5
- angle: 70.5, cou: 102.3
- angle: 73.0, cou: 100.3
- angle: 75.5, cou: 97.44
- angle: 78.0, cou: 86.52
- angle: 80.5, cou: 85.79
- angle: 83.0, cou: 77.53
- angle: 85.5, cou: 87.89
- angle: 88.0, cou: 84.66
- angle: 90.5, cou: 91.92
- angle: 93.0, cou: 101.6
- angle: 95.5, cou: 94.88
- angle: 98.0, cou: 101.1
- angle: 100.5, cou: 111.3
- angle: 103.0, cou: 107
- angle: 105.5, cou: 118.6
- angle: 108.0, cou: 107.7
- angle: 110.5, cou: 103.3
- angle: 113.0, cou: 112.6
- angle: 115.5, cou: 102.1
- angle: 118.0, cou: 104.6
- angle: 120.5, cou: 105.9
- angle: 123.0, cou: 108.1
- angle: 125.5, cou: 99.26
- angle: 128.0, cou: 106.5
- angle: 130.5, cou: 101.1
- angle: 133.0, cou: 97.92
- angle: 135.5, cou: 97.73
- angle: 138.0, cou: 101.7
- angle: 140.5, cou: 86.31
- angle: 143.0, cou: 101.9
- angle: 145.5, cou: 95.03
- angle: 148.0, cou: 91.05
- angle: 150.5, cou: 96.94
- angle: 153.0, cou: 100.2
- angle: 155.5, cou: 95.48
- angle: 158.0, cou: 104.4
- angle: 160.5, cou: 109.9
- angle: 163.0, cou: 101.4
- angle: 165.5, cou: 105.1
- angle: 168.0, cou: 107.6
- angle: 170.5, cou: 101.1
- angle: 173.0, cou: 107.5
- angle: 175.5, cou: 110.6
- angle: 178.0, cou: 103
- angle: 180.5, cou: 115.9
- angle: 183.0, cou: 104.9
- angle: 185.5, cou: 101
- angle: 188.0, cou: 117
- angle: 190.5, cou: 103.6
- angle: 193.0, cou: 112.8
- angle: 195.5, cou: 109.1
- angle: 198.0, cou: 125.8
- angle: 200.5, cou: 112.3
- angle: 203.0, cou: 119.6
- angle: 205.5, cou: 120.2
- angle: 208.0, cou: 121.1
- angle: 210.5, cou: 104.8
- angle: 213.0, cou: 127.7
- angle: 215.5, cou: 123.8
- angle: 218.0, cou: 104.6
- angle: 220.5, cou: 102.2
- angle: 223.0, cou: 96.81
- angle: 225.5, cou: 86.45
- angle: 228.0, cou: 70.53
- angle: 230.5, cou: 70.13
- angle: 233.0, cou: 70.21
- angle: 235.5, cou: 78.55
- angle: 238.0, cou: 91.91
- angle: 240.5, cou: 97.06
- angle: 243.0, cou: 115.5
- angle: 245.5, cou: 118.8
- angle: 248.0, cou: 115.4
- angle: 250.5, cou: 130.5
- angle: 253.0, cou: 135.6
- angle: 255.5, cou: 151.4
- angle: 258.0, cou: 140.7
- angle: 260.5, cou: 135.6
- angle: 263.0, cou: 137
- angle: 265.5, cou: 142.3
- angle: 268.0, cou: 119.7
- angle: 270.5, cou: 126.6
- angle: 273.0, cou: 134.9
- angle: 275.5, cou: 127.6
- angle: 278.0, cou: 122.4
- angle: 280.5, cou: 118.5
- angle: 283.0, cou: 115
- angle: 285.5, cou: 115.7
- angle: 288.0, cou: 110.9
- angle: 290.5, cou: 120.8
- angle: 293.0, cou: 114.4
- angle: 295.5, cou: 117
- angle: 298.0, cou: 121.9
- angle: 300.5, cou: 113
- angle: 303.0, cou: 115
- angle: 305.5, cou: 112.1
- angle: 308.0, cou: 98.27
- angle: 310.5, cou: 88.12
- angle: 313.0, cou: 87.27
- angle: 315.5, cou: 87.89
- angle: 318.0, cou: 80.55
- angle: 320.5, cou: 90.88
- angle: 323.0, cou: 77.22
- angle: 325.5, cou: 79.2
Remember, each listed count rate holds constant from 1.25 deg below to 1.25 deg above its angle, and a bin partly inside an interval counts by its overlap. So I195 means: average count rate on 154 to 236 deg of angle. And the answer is 105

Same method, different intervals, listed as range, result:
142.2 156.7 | 96.6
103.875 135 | 105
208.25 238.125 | 95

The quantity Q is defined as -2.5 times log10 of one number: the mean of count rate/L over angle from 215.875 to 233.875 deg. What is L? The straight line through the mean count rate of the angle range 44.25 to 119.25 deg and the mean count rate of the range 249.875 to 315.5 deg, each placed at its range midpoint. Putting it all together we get 0.28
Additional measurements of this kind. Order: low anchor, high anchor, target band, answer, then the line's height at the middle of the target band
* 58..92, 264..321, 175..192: -0.04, 104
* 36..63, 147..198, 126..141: 0.02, 101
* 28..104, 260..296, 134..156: 0.11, 106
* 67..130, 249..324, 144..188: 0.03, 106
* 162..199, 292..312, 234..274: -0.13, 109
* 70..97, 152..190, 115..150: 0.00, 99.5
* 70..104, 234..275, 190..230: 0.07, 115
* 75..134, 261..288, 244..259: -0.08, 122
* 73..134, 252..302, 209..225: 0.08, 117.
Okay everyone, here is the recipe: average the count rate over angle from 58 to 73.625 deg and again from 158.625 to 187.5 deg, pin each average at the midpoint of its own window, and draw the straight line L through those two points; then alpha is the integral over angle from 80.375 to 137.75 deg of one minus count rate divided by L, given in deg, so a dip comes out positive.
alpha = 2.41 deg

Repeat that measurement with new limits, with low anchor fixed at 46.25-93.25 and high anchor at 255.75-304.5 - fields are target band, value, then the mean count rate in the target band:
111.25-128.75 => -1.0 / 105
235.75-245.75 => 1.4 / 102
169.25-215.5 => -0.7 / 112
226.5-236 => 3.6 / 72.2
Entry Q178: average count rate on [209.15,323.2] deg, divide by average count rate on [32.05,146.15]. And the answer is 1.12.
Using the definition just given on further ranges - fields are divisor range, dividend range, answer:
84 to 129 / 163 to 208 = 1.08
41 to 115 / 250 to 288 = 1.34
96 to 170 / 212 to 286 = 1.11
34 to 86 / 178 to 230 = 1.15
